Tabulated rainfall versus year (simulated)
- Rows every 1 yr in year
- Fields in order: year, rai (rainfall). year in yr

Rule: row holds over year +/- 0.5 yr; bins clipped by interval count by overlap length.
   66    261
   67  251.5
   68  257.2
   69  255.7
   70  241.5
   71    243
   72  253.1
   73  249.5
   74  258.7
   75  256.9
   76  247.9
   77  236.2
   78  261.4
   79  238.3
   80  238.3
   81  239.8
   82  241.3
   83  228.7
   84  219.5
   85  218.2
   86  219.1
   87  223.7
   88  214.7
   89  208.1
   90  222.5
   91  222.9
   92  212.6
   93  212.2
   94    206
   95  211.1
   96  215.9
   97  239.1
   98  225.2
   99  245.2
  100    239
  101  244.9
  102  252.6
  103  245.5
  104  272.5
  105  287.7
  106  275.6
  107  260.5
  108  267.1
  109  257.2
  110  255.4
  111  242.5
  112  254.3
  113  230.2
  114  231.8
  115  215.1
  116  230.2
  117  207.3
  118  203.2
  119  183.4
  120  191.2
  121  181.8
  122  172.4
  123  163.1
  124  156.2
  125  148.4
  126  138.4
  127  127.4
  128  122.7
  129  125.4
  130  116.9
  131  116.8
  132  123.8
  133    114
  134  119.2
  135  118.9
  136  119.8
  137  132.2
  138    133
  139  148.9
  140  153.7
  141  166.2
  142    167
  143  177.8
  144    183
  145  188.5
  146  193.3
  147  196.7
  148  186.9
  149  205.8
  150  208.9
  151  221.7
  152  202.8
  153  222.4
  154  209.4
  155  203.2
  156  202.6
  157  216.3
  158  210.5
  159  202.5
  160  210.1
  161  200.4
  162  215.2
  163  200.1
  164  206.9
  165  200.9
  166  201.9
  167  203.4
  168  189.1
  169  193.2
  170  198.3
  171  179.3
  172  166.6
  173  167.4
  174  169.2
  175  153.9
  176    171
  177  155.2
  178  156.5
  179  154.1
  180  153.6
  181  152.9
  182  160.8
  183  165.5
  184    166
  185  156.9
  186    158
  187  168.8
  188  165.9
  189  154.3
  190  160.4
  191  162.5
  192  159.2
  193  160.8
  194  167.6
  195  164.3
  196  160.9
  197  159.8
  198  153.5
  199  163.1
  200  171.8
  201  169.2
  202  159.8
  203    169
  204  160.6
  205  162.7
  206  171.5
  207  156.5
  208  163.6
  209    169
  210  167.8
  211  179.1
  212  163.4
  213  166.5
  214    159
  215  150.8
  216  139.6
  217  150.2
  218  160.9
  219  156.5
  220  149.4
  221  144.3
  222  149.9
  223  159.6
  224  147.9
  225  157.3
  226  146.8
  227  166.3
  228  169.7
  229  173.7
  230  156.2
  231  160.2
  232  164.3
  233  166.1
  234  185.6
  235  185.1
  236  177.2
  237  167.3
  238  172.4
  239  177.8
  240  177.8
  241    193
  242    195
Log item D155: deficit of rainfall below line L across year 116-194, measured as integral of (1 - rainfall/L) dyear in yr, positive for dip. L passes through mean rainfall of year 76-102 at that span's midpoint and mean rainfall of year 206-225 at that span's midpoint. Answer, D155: 7.53 yr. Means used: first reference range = 228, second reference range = 158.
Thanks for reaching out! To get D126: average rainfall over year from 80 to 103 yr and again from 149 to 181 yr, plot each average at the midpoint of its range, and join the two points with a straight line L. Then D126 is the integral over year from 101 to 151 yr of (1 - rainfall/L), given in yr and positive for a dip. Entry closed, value 5.4 yr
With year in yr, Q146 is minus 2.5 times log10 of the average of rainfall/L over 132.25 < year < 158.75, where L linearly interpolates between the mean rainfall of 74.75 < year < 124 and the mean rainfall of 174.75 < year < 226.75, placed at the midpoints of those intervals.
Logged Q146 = 0.11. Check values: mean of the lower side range 229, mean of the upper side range 160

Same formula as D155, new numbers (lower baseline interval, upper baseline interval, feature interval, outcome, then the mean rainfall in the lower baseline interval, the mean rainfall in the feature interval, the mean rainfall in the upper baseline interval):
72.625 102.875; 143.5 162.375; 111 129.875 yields 3.1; 232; 183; 204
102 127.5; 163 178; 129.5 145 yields 4.7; 217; 141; 182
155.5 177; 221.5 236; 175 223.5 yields 4.6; 192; 160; 164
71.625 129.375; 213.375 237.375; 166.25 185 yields 1.5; 222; 170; 160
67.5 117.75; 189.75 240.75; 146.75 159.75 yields -0.4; 238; 207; 163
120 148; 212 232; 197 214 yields -1.1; 150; 165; 156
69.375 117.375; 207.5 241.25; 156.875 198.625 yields 3.4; 238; 175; 164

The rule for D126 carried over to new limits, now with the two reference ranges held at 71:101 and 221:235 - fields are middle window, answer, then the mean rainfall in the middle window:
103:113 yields -1.8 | 261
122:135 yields 4.9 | 132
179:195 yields 1.9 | 161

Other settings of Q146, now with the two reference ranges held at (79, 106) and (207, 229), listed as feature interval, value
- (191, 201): 0.055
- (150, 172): -0.064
